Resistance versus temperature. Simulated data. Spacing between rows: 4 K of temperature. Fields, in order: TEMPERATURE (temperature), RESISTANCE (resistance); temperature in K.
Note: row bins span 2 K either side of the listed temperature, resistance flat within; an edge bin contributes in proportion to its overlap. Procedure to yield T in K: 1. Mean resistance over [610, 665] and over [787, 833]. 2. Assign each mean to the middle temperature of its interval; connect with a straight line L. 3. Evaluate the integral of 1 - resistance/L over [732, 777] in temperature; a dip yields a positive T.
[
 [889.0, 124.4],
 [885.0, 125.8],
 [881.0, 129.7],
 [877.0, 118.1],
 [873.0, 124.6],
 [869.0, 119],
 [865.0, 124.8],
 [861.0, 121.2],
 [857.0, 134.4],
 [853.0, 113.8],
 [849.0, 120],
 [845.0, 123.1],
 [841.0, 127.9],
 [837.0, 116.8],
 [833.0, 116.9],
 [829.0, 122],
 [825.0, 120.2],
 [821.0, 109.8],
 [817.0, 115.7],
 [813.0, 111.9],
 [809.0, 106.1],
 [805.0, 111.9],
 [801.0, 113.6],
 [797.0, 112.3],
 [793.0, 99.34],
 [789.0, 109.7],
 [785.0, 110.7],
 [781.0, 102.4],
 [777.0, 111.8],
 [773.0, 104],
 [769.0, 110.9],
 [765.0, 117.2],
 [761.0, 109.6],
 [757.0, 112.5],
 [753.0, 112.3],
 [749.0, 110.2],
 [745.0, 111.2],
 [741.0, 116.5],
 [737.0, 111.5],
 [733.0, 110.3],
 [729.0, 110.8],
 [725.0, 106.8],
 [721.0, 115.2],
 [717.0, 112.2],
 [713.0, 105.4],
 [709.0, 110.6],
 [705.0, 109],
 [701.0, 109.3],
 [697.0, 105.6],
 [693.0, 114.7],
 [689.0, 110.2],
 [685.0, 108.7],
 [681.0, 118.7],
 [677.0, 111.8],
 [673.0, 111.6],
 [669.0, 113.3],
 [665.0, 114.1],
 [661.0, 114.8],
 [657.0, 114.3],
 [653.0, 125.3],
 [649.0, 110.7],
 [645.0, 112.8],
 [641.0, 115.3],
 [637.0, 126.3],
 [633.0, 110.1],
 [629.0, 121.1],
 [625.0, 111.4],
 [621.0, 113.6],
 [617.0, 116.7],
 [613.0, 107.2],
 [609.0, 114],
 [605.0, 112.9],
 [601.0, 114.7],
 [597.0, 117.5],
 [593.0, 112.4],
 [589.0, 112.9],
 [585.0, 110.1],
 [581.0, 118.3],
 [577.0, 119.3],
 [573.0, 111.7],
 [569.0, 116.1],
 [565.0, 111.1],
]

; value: 0.7 K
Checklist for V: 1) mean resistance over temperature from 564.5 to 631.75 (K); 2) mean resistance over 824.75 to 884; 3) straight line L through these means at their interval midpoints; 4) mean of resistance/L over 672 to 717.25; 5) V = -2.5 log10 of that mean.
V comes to 0.06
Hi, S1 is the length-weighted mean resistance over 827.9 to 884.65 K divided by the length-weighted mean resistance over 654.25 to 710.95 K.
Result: 1.09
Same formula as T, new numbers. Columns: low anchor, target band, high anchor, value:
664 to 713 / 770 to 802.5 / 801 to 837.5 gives 1.6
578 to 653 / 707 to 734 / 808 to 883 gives 1.6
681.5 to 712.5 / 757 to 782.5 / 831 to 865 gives 1.3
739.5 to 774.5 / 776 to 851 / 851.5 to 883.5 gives 2.5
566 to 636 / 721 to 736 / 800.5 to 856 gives 0.7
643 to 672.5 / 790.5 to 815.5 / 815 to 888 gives 2.2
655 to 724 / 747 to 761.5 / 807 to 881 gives 0.5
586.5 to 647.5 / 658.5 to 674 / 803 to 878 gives 0.3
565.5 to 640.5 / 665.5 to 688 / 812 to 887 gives 0.7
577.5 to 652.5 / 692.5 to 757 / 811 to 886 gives 3.8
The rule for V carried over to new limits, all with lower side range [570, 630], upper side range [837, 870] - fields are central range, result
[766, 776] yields 0.11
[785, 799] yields 0.12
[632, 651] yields 0.00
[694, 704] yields 0.09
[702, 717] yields 0.09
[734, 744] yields 0.05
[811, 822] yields 0.08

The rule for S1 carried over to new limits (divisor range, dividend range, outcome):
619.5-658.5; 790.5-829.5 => 0.96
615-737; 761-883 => 1.03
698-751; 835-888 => 1.11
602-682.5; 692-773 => 0.97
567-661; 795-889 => 1.04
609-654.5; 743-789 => 0.96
